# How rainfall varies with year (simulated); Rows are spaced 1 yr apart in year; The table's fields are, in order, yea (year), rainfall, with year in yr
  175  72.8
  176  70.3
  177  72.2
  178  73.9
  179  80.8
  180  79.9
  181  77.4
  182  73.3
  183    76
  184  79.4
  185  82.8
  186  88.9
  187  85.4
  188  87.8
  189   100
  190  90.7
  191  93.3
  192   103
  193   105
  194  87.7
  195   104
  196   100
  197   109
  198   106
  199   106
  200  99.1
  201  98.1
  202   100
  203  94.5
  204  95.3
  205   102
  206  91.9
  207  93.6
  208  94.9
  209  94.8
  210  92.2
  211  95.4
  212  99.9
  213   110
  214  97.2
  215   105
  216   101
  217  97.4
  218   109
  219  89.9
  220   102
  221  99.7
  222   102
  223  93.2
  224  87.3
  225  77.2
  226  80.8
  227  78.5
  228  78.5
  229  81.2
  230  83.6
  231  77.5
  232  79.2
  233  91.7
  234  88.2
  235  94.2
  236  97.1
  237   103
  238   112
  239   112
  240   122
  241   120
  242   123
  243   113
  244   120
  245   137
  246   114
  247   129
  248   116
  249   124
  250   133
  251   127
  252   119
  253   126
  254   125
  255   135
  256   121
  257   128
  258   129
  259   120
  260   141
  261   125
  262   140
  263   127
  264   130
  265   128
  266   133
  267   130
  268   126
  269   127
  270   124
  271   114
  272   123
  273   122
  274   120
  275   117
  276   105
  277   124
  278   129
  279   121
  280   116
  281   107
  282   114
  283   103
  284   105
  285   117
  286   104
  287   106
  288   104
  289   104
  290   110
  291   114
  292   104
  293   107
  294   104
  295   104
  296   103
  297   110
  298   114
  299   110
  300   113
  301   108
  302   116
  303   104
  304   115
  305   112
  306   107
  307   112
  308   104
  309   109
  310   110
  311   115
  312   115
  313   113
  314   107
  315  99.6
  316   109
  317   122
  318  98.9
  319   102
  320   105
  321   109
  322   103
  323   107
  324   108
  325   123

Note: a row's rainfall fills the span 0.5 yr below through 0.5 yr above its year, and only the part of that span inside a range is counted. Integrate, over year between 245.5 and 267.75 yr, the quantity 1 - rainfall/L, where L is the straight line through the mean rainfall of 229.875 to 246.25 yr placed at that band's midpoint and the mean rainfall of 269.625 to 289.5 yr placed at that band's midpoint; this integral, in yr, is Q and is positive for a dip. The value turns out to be -3.7 yr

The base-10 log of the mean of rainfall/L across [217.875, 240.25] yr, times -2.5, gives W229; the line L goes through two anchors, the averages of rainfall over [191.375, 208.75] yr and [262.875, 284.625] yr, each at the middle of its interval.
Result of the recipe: 0.16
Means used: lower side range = 99.3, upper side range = 120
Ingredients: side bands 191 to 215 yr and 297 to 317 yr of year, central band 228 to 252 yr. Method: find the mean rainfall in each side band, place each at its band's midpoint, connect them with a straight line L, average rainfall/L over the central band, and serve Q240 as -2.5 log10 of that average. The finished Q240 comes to -0.051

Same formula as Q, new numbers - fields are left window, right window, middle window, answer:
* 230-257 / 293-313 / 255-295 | -2.51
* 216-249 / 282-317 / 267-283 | -2.01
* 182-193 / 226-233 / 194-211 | -2.48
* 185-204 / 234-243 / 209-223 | 0.48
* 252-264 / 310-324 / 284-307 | 1.37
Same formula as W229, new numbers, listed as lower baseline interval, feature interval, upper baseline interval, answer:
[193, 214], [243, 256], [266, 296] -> -0.158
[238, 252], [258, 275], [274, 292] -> -0.094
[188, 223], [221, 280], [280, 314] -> -0.097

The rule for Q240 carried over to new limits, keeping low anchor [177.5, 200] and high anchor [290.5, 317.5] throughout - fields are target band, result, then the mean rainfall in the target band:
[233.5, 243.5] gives -0.10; 108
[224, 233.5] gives 0.20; 81.2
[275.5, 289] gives -0.06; 112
